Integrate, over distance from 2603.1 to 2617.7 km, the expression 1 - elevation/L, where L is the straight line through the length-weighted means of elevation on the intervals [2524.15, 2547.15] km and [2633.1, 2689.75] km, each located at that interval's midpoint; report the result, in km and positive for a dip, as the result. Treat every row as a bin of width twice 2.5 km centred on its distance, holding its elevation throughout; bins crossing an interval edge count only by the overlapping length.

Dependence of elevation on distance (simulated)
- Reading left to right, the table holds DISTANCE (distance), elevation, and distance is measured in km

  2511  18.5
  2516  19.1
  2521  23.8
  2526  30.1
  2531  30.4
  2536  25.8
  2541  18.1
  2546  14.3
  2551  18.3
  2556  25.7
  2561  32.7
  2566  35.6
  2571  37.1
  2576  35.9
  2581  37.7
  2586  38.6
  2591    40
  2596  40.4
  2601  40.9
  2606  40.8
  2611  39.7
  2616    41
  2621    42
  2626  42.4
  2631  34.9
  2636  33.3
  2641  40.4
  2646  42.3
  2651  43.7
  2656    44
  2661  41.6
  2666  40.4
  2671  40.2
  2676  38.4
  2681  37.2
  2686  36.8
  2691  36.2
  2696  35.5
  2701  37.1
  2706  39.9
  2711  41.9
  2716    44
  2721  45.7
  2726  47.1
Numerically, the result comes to -3.10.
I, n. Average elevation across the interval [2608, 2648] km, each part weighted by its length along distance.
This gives 39.5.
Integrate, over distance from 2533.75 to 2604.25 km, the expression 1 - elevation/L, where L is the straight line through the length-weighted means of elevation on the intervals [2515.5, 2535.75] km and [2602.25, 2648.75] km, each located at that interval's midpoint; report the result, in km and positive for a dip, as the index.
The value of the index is 2.3 km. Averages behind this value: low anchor 26.5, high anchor 39.7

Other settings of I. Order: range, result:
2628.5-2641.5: 35.6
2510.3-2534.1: 24.9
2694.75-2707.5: 37.5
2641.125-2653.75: 42.5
